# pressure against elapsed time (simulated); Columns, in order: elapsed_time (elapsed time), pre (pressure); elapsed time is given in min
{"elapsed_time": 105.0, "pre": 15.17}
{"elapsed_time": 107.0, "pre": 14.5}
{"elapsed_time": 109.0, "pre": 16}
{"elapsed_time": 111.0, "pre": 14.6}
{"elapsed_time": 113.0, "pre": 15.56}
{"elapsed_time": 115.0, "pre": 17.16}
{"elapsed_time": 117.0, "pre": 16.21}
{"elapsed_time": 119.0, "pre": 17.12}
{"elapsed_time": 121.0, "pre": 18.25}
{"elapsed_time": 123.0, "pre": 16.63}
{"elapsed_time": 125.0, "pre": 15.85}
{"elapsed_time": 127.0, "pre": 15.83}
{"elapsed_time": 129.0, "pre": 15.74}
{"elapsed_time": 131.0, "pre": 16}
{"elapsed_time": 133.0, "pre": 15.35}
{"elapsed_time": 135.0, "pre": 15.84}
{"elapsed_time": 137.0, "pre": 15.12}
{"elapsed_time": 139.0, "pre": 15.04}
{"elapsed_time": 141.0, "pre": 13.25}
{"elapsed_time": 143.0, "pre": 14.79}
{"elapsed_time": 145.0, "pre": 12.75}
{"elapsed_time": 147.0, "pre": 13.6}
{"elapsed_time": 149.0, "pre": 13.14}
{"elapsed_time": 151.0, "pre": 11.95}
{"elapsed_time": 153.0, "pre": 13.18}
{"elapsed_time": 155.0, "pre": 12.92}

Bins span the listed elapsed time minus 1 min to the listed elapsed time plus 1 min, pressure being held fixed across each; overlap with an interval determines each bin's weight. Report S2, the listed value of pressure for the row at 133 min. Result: 15.35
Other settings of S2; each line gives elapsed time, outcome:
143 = 14.79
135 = 15.84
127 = 15.83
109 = 16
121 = 18.25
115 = 17.16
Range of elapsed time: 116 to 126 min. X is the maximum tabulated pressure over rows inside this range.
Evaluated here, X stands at 18.25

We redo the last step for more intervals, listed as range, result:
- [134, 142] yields 15.84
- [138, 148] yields 15.04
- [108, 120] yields 17.16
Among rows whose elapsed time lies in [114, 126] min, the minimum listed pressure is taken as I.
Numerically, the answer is 15.85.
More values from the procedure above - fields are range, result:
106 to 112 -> 14.5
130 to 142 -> 13.25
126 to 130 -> 15.74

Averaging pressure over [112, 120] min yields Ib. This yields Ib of 16.5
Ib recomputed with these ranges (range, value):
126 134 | 15.7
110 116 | 15.8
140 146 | 13.6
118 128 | 16.7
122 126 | 16.2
